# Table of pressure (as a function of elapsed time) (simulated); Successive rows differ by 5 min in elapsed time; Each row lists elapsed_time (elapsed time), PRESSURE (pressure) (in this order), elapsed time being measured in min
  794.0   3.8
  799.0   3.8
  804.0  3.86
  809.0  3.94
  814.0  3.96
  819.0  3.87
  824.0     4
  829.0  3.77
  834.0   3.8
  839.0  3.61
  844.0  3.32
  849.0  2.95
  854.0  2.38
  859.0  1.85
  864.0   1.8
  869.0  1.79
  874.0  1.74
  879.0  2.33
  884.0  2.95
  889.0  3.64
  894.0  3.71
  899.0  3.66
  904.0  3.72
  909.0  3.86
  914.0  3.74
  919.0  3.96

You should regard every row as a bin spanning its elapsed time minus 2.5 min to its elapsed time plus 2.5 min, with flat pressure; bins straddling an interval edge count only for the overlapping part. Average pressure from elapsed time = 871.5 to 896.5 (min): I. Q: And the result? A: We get 2.87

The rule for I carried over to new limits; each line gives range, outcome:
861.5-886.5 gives 2.12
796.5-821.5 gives 3.89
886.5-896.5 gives 3.67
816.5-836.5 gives 3.86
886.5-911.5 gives 3.72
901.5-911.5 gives 3.79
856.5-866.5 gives 1.82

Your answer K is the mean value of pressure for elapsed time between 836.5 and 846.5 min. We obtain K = 3.46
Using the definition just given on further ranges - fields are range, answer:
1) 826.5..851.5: 3.49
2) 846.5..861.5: 2.39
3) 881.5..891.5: 3.3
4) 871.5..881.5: 2.04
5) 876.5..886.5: 2.64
